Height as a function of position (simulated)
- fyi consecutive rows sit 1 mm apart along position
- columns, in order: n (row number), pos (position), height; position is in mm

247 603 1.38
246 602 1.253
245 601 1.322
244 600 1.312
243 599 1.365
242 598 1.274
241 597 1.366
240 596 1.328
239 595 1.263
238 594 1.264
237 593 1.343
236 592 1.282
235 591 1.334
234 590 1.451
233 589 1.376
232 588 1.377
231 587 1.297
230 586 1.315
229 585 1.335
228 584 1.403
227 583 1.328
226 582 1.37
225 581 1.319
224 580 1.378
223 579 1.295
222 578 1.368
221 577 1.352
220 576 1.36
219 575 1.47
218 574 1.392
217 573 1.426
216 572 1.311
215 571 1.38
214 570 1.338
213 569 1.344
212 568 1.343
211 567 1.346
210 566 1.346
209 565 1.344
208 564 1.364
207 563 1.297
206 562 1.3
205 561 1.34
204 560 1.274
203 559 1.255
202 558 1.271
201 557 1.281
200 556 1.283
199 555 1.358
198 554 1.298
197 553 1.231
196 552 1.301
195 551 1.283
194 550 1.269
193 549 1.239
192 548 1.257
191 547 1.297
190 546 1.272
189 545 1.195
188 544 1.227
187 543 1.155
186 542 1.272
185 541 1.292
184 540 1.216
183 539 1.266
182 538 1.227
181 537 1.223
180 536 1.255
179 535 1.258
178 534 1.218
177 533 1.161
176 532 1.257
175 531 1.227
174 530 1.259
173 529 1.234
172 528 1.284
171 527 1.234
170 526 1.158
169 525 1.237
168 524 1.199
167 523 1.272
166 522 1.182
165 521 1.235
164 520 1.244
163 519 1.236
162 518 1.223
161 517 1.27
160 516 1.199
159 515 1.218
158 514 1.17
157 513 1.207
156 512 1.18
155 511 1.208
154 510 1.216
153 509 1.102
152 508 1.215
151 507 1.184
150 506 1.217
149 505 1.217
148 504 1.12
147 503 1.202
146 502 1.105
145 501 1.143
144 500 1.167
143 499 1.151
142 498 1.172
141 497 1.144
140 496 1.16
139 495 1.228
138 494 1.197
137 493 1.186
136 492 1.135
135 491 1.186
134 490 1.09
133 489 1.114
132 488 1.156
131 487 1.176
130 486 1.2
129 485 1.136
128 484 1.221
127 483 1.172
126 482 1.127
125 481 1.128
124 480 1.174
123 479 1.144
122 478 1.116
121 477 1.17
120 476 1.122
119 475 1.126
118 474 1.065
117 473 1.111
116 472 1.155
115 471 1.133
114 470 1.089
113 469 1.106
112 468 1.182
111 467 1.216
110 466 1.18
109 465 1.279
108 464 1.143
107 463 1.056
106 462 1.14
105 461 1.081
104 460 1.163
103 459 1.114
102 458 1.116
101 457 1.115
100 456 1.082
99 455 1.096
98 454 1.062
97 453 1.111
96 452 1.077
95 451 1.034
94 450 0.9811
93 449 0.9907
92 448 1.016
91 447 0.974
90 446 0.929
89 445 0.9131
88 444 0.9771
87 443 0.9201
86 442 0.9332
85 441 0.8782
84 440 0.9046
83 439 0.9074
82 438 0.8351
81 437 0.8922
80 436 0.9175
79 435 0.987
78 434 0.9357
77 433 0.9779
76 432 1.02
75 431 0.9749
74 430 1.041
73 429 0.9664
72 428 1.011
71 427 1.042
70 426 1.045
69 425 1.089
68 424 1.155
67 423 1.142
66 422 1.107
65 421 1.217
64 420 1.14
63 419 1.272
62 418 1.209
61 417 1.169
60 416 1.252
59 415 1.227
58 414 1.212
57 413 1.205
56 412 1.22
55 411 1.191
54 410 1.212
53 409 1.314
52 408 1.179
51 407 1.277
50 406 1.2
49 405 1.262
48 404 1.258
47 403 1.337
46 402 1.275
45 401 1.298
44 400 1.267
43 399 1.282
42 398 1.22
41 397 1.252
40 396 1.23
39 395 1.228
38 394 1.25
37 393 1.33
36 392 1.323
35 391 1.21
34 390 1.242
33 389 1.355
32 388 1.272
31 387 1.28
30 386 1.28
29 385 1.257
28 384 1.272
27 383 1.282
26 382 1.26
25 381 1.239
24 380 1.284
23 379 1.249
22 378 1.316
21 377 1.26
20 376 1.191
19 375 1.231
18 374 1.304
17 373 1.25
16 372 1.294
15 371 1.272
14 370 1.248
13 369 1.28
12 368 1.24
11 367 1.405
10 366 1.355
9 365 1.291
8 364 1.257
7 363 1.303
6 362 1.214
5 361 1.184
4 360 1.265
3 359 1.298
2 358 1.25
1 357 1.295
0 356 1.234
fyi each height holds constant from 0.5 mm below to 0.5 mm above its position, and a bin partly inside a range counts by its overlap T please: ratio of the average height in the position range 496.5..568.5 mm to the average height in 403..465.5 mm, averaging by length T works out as 1.14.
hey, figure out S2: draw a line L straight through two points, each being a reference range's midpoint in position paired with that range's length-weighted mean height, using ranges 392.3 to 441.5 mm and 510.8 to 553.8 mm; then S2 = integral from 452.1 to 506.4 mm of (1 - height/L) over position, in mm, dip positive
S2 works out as 2.07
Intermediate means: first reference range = 1.14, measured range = 1.15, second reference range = 1.23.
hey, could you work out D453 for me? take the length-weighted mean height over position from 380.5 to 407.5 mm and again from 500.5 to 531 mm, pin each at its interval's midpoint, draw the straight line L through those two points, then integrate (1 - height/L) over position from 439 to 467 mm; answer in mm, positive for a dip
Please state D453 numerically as 4.3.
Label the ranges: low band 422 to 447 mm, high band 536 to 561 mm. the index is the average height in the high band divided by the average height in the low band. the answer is 1.29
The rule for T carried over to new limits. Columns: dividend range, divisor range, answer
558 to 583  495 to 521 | 1.13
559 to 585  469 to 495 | 1.18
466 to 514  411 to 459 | 1.10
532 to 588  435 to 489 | 1.21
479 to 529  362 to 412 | 0.94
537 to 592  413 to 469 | 1.24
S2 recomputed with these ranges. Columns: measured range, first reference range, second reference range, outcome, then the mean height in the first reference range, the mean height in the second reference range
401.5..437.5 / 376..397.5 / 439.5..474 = 1.19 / 1.27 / 1.07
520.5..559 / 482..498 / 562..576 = 1.21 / 1.17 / 1.36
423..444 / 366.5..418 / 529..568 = 4.76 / 1.26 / 1.27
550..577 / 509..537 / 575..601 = -0.66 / 1.22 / 1.34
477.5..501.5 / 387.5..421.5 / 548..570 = 2.22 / 1.25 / 1.3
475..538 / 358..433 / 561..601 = 5.25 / 1.23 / 1.34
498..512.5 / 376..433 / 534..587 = 1.12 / 1.21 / 1.31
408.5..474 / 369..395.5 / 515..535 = 9.05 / 1.27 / 1.23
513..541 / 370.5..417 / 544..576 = 1.56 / 1.26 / 1.31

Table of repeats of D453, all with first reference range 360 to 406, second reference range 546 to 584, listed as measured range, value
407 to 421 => 0.7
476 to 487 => 1.2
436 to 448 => 3.4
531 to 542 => 0.7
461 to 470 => 1.0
